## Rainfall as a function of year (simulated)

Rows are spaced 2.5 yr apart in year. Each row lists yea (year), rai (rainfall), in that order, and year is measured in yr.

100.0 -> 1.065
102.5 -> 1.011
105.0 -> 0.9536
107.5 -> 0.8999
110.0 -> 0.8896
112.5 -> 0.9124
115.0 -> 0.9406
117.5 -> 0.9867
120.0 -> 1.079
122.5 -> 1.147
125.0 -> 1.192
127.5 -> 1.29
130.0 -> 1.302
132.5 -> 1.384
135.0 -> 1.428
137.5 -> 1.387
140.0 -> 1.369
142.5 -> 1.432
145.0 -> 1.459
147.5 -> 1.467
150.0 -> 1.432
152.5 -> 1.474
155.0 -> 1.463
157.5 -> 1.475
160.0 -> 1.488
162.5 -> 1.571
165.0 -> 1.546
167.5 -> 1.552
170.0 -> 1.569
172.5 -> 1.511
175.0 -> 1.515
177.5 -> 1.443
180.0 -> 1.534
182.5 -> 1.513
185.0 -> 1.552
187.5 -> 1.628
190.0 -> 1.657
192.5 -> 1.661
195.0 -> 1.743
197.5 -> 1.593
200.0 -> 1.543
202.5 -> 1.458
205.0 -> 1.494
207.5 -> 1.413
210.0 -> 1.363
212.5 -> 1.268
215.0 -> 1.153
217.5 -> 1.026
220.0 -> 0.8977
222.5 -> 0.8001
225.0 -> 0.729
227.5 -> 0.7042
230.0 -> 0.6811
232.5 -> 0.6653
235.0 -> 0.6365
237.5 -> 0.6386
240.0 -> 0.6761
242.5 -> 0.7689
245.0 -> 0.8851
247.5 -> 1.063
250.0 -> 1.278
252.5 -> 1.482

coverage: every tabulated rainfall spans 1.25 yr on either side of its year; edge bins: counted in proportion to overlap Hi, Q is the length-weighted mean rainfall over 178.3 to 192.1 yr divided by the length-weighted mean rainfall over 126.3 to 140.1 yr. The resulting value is 1.2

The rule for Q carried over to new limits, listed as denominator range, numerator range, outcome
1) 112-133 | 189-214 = 1.33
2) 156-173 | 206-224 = 0.74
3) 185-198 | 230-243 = 0.41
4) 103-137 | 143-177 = 1.35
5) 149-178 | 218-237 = 0.49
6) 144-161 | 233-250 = 0.55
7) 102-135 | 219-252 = 0.75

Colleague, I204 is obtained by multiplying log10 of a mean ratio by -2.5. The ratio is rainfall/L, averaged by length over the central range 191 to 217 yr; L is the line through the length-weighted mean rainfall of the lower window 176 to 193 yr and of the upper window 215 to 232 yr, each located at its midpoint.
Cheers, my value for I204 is -0.22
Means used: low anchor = 1.56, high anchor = 0.826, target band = 1.46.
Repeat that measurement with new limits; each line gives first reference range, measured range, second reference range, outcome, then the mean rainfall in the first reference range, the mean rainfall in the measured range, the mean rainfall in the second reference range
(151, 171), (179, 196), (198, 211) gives -0.09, 1.52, 1.61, 1.46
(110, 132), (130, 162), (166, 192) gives -0.11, 1.1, 1.44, 1.55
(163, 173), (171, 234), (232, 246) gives -0.13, 1.55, 1.3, 0.711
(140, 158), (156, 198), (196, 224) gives -0.14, 1.45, 1.56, 1.27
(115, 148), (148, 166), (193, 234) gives -0.19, 1.28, 1.49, 1.16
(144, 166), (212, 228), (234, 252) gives 0.12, 1.49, 0.935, 0.879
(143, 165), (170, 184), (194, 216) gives -0.03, 1.48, 1.51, 1.45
